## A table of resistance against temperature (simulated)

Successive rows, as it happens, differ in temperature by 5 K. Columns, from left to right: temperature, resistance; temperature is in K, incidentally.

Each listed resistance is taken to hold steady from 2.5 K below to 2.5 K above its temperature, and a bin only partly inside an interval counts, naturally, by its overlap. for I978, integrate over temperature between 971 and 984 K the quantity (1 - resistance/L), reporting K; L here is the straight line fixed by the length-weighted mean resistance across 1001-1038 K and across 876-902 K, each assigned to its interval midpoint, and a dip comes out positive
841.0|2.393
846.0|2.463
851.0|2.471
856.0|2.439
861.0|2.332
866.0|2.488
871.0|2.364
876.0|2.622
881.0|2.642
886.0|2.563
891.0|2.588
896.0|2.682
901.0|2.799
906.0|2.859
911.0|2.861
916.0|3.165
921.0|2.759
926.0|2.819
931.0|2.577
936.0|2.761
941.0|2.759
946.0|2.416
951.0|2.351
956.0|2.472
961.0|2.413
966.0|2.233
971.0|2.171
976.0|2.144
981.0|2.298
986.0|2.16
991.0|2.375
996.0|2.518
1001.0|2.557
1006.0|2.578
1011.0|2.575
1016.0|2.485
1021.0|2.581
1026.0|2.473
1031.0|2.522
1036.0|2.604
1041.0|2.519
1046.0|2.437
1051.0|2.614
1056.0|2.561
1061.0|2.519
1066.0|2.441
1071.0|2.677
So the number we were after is 1.9 K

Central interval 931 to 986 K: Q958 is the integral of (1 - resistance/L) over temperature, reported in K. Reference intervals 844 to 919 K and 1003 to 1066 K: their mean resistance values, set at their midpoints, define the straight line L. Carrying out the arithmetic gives 3.87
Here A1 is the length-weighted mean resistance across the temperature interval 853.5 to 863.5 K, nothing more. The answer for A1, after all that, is 2.39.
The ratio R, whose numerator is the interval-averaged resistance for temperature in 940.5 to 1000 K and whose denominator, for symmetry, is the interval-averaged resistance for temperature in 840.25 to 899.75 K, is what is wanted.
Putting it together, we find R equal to 0.94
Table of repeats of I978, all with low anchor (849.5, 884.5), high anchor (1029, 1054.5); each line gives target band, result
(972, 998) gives 2.4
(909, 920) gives -2.1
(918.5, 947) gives -2.2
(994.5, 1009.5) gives -0.2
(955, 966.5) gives 0.6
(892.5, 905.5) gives -1.3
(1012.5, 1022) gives 0.0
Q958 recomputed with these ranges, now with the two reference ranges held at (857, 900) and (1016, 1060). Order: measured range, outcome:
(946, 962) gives 0.8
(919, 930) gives -1.0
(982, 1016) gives 1.1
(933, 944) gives -0.9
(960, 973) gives 1.4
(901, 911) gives -1.2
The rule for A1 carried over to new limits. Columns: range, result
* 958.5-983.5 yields 2.25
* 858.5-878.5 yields 2.45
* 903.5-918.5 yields 2.96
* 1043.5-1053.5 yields 2.53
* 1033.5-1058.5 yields 2.55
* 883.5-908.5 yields 2.7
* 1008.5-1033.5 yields 2.53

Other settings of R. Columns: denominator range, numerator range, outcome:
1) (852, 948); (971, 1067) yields 0.93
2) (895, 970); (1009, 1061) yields 0.96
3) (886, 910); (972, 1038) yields 0.90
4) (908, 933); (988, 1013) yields 0.88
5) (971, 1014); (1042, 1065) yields 1.06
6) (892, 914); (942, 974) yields 0.84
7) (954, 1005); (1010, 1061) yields 1.08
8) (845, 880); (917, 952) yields 1.08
